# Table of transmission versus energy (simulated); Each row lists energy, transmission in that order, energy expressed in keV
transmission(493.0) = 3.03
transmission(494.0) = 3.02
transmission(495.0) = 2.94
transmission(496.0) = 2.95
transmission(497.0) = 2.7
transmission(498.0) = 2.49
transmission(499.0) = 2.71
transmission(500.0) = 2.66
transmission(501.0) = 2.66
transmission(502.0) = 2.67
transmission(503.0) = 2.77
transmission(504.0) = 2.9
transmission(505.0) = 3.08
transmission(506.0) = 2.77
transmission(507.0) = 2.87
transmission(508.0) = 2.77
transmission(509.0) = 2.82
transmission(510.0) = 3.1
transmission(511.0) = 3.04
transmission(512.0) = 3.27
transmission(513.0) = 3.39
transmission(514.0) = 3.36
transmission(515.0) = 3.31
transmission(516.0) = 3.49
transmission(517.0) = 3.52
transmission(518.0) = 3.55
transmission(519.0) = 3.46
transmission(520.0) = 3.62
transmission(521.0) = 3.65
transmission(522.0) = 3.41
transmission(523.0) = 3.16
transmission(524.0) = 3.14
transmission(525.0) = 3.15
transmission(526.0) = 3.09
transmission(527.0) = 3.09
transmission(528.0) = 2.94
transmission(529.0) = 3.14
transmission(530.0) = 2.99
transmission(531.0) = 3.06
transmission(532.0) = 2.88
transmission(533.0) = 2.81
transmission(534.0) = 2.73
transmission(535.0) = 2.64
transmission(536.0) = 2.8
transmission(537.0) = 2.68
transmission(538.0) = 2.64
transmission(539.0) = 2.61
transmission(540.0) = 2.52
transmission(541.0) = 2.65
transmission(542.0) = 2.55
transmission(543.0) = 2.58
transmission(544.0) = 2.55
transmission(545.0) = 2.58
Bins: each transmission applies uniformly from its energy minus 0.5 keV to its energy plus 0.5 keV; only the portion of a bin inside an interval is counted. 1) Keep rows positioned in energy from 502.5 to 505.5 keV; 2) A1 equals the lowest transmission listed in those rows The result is 2.77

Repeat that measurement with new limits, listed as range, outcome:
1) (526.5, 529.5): 2.94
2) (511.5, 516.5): 3.27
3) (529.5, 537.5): 2.64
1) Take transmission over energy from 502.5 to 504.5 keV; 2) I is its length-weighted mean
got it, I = 2.83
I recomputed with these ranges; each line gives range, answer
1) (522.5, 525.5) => 3.15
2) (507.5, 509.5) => 2.79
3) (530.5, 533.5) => 2.92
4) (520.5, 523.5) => 3.41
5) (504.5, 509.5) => 2.86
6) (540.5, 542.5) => 2.6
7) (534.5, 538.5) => 2.69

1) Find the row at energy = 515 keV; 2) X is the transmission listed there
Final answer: 3.31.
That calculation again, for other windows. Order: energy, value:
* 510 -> 3.1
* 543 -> 2.58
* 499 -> 2.71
